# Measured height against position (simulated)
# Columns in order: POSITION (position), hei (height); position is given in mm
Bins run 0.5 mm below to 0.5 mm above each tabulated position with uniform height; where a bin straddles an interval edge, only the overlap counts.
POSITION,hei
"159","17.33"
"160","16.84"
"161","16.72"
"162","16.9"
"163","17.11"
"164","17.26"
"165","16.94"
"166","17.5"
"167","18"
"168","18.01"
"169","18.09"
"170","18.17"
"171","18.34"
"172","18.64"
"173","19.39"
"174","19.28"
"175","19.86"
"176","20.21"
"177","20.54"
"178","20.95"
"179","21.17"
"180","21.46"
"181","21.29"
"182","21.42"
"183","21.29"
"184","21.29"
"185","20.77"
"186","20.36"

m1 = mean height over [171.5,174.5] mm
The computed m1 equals 19.1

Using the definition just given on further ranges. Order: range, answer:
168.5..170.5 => 18.1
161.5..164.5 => 17.1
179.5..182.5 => 21.4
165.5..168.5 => 17.8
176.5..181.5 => 21.1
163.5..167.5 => 17.4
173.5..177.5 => 20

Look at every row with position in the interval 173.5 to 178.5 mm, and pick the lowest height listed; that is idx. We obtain 19.28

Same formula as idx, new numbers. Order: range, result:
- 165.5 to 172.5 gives 17.5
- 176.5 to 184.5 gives 20.54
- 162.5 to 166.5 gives 16.94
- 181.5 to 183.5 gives 21.29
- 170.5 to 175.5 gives 18.34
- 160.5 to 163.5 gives 16.72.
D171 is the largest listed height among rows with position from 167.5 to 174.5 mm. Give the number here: 19.39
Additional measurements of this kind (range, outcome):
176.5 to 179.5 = 21.17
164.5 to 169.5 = 18.09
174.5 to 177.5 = 20.54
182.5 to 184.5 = 21.29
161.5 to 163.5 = 17.11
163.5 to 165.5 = 17.26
